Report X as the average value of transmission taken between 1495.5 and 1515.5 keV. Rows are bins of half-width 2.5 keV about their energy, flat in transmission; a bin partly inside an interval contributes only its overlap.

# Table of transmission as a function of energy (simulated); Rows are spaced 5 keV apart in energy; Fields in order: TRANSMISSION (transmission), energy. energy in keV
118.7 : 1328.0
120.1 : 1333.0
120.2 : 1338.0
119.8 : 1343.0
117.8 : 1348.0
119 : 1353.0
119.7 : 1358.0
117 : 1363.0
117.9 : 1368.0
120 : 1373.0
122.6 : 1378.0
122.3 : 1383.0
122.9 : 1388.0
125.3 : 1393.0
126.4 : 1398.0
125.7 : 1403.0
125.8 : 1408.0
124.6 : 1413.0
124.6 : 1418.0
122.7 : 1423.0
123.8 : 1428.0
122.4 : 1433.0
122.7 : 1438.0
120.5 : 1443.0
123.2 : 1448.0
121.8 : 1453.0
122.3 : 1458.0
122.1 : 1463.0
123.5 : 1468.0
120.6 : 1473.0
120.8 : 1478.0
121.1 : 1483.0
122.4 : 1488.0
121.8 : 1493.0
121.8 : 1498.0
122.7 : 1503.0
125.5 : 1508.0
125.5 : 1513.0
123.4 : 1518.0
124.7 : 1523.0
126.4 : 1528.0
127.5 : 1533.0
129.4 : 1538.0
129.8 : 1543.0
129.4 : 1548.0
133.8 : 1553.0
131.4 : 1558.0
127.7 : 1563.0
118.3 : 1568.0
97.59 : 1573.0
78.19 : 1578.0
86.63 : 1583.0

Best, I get 124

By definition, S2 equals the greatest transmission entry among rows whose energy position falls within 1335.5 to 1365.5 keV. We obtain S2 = 120.2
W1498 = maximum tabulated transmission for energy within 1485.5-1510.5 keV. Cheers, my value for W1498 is 125.5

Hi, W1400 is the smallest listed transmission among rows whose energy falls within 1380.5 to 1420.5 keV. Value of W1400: 122.3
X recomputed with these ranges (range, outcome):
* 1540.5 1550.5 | 130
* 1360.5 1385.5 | 120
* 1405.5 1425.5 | 124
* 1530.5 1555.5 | 130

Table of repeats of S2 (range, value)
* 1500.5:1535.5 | 127.5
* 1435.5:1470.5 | 123.5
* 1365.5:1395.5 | 125.3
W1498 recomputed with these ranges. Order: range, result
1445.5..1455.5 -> 123.2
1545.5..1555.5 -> 133.8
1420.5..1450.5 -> 123.8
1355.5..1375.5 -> 120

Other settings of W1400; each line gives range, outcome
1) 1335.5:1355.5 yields 117.8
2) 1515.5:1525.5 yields 123.4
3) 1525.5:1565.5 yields 126.4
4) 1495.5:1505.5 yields 121.8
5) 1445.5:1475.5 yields 120.6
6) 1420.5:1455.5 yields 120.5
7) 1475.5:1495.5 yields 120.8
